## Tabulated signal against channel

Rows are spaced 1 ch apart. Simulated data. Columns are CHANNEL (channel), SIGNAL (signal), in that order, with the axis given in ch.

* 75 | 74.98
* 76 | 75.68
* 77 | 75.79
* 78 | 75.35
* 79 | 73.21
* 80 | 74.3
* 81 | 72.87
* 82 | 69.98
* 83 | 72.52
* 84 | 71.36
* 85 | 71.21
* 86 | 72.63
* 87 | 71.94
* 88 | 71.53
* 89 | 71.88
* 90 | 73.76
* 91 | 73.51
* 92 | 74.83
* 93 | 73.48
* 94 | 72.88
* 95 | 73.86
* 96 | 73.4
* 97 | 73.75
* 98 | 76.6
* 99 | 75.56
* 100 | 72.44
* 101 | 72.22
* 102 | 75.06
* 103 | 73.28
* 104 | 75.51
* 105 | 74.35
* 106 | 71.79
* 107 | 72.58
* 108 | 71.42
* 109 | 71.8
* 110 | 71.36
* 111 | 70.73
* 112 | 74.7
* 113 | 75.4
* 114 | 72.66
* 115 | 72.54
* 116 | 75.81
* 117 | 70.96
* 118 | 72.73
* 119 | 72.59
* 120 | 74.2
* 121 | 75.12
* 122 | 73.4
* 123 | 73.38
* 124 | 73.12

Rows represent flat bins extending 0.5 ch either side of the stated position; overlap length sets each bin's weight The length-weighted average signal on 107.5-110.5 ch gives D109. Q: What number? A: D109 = 71.5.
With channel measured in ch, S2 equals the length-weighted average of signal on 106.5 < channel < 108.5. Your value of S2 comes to 72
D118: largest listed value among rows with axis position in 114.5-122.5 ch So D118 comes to 75.81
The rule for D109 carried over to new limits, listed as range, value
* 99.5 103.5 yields 73.2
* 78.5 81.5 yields 73.5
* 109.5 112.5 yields 72.3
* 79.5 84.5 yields 72.2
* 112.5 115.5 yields 73.5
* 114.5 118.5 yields 73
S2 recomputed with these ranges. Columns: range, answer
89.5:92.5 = 74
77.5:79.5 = 74.3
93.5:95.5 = 73.4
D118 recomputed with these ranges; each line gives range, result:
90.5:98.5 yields 76.6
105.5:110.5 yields 72.58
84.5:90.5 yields 73.76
